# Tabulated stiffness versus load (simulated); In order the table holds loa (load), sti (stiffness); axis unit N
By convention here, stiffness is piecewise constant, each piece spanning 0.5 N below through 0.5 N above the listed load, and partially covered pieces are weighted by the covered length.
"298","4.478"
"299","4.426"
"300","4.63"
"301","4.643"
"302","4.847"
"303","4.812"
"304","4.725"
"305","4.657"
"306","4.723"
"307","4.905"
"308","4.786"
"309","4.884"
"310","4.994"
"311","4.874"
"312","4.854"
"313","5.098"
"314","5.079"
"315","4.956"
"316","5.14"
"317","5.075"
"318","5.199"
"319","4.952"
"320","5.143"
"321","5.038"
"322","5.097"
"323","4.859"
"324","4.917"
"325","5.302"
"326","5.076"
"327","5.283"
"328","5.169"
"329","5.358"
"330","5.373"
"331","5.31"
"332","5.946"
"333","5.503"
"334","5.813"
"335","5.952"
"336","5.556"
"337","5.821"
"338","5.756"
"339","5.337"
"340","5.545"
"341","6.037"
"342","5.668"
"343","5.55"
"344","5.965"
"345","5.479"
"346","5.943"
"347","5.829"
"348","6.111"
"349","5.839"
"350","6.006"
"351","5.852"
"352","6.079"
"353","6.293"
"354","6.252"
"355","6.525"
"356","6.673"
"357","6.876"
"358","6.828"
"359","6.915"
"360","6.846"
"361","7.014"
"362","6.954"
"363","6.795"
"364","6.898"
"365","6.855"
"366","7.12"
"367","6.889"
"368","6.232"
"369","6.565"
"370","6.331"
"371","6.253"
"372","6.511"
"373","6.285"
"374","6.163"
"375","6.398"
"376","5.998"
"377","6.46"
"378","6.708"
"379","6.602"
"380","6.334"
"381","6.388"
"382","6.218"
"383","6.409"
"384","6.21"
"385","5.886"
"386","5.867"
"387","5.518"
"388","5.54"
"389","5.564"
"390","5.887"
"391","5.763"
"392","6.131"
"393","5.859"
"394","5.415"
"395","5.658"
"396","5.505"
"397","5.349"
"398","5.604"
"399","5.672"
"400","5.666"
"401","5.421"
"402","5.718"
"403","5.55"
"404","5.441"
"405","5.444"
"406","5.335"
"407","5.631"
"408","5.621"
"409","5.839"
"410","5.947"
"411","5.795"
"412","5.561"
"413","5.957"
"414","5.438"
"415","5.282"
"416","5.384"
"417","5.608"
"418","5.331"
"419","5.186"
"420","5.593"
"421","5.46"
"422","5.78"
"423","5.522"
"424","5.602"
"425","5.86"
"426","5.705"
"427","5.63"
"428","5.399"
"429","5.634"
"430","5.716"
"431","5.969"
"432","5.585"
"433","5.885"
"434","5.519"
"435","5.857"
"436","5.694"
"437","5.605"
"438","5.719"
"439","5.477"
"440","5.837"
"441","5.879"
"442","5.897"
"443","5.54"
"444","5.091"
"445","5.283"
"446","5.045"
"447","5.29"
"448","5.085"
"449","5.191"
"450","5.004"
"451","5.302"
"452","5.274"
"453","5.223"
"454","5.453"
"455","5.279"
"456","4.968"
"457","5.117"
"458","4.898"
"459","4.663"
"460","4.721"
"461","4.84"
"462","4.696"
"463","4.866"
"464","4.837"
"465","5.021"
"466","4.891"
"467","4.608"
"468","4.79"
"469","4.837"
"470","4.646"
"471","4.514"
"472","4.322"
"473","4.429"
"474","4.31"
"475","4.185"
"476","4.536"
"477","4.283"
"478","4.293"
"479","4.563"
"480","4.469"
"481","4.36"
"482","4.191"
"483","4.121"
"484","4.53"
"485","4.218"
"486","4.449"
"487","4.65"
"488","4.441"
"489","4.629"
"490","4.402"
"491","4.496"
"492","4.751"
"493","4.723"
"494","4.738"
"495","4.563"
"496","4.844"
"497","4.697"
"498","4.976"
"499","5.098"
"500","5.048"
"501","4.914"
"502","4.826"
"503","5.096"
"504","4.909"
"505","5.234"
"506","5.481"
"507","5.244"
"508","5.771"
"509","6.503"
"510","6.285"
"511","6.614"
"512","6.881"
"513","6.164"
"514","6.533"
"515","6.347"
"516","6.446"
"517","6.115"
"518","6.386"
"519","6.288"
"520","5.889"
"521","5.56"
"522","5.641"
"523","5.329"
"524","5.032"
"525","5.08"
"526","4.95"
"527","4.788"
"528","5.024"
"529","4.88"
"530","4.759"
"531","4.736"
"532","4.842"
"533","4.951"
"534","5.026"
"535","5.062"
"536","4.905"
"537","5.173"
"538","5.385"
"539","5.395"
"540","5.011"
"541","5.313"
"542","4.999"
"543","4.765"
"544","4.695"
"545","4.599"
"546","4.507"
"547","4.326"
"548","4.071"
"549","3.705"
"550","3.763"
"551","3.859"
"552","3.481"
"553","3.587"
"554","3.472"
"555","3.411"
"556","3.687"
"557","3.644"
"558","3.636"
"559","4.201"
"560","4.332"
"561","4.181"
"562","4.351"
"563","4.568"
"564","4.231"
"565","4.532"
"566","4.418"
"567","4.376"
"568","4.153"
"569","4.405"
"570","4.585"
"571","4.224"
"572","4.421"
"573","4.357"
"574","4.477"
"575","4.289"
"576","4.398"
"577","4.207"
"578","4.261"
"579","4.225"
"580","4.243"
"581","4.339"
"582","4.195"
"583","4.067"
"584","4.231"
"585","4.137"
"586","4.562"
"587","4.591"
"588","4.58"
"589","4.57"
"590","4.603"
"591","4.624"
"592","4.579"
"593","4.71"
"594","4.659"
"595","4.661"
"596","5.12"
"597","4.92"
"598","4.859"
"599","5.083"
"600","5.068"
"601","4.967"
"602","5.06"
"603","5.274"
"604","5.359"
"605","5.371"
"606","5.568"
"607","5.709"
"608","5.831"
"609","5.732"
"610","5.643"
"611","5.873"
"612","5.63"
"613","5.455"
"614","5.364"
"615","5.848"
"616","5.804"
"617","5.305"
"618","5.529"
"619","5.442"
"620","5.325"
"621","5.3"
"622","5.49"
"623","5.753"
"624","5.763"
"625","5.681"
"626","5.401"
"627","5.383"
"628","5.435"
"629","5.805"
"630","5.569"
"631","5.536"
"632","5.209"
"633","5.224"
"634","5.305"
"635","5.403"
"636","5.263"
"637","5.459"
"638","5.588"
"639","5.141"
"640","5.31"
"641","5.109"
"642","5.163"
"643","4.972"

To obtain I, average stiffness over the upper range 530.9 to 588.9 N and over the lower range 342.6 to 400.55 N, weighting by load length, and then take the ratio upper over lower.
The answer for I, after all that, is 0.71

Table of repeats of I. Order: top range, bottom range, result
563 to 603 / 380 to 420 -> 0.79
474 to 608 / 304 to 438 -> 0.83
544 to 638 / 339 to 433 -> 0.80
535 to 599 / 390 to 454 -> 0.79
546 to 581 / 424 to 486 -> 0.82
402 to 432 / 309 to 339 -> 1.07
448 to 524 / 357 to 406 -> 0.82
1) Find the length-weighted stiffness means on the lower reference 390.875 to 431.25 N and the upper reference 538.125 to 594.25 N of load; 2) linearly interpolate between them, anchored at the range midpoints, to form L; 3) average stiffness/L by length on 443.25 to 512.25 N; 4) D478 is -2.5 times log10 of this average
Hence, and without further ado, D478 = 0.032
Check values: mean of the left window 5.61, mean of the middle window 4.9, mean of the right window 4.32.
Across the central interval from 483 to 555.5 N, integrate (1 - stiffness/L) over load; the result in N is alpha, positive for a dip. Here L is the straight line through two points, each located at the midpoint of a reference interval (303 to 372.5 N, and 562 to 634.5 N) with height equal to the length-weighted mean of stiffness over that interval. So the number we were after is 2.6 N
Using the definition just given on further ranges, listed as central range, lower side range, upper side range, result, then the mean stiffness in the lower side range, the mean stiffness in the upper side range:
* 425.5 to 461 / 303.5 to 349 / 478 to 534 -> -1.29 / 5.31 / 5.16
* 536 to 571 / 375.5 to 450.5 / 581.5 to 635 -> 6.58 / 5.68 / 5.19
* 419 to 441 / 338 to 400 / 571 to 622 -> 0.63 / 6.16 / 4.93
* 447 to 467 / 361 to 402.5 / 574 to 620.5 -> 2.50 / 6.15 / 4.95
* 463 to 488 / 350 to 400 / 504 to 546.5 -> 5.26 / 6.26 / 5.44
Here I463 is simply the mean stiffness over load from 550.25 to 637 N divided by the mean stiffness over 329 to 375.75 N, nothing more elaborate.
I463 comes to 0.8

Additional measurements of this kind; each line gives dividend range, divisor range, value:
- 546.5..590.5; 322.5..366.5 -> 0.70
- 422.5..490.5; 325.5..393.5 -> 0.82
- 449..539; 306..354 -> 0.93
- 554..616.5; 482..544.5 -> 0.90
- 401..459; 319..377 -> 0.92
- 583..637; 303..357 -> 0.96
